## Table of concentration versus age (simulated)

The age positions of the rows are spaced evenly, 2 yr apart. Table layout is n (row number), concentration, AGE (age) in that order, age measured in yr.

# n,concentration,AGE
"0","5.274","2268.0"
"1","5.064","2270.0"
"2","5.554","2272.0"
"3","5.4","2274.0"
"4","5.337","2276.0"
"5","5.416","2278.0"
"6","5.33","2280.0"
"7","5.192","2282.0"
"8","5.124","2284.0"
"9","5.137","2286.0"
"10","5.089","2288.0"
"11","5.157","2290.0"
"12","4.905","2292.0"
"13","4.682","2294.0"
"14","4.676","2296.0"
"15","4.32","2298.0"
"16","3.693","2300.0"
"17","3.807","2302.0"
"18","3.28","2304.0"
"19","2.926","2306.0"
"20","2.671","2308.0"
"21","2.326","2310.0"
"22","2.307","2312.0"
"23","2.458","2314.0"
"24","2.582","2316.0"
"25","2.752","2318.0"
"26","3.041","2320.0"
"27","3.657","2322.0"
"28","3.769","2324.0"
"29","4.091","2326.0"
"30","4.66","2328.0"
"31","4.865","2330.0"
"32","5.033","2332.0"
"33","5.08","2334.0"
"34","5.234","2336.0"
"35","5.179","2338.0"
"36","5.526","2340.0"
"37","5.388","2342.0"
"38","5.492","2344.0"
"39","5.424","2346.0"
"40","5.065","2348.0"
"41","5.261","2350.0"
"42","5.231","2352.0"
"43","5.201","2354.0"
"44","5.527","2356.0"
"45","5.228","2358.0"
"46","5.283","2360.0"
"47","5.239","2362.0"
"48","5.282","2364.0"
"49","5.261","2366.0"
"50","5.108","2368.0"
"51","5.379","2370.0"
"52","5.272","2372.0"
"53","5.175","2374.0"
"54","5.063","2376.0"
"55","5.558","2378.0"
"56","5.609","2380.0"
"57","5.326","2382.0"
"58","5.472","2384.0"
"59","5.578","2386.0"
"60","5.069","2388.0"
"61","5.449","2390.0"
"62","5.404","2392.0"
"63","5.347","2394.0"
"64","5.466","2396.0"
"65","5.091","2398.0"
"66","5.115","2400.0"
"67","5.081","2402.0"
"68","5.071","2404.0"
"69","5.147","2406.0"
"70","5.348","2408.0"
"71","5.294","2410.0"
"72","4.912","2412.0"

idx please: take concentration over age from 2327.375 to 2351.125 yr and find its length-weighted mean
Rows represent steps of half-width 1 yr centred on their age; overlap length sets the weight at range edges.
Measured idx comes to 5.19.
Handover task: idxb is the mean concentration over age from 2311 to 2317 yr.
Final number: 2.45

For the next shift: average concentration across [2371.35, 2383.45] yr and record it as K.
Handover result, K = 5.34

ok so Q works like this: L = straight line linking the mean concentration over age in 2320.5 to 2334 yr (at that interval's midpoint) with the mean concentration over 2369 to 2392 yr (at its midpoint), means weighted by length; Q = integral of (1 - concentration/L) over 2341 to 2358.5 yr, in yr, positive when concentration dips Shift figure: -2.0 yr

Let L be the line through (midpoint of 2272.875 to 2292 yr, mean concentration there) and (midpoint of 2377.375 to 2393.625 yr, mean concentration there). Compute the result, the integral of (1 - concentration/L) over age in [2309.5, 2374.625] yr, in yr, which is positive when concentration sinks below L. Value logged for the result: 8.7 yr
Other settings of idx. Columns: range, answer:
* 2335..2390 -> 5.31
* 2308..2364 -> 4.46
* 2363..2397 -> 5.34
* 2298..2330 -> 3.29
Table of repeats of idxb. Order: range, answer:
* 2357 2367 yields 5.26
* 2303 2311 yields 2.8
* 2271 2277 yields 5.43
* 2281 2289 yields 5.14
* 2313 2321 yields 2.71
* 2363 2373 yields 5.26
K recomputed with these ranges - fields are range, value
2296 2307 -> 3.7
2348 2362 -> 5.27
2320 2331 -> 4.1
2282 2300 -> 4.84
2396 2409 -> 5.17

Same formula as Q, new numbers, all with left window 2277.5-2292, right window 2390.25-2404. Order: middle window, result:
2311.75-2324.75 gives 5.60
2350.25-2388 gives -0.60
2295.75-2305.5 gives 2.52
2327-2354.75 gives 0.13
